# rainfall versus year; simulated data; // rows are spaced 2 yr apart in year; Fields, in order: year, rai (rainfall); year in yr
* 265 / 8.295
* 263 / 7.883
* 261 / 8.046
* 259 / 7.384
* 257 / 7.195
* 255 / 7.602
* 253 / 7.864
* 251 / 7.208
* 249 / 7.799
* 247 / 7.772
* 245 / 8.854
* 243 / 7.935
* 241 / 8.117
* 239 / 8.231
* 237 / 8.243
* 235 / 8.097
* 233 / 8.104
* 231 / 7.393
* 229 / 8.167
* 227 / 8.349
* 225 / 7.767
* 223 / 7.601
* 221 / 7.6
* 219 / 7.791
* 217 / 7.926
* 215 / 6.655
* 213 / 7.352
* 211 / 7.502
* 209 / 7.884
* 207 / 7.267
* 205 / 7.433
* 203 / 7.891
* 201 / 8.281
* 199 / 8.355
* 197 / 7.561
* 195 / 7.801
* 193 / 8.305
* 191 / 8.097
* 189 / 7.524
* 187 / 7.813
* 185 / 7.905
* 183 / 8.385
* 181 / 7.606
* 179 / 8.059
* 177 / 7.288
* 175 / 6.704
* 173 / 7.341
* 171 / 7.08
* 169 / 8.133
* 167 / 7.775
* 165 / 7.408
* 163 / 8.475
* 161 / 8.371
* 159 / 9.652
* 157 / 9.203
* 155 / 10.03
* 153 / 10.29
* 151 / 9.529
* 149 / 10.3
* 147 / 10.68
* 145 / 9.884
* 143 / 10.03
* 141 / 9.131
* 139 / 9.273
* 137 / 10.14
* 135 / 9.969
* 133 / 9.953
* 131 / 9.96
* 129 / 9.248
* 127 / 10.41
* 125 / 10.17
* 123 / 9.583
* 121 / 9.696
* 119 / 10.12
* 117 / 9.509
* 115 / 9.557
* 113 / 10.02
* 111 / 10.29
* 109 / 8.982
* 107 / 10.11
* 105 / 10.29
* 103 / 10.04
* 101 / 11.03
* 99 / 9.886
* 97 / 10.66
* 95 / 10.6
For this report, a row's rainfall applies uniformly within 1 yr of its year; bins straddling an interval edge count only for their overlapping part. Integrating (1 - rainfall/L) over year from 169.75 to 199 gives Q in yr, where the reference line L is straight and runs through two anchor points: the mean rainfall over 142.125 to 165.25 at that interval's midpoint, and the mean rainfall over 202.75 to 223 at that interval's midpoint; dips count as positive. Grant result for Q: 2.7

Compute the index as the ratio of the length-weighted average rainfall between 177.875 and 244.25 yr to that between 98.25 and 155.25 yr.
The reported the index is 0.79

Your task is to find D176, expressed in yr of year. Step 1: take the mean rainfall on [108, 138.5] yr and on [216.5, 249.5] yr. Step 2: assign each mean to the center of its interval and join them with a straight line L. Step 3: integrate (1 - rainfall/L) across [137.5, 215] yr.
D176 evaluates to 5.3 yr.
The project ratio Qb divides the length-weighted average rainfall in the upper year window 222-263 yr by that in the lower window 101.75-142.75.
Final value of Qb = 0.80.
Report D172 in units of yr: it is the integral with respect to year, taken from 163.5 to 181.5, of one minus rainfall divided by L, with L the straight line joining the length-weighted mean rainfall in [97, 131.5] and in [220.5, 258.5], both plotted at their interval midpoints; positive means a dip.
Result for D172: 3.0 yr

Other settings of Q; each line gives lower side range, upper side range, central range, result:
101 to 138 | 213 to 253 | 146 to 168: 0.0 yr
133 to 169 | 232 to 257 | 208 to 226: 1.7 yr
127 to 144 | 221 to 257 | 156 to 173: 1.9 yr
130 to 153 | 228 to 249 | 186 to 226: 4.5 yr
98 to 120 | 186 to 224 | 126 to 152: -1.7 yr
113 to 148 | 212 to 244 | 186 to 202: 1.1 yr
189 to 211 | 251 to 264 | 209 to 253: -0.6 yr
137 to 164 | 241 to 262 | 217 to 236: 0.8 yr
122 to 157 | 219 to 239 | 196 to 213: 1.5 yr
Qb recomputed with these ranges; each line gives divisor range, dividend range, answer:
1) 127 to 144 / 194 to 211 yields 0.80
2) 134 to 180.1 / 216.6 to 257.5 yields 0.89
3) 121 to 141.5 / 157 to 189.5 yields 0.81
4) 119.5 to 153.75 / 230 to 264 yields 0.79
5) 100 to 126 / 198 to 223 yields 0.77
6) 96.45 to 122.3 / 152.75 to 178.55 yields 0.82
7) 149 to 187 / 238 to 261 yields 0.94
